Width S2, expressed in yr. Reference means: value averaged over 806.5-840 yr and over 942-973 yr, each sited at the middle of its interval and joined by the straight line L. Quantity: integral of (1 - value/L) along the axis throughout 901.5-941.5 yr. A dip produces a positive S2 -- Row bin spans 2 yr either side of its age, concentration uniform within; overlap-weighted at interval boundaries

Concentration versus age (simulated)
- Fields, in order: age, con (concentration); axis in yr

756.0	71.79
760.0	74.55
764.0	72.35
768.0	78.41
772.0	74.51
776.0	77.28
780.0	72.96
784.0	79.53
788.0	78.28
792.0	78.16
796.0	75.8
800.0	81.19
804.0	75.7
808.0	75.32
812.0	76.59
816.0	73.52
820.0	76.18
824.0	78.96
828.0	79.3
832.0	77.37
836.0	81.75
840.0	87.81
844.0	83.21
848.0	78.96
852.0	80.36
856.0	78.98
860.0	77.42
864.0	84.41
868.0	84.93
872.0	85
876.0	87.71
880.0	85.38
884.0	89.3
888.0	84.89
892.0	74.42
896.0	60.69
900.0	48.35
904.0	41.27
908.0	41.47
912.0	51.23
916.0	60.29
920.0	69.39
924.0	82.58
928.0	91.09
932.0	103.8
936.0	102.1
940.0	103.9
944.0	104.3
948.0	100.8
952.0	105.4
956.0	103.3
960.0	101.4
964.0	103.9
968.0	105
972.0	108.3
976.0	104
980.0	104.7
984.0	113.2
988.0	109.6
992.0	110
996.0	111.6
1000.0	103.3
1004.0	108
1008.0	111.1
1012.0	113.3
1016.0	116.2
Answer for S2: 9.7 yr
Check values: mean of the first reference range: 78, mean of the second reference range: 104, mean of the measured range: 74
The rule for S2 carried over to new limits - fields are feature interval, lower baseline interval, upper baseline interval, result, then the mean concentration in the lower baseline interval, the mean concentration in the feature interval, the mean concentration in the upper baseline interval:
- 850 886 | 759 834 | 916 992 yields 1.5 yr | 76.7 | 83.7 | 100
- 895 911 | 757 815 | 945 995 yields 8.0 yr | 76.3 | 47.4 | 106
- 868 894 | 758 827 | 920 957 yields 1.4 yr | 76.5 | 84.5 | 98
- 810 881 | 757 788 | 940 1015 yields 4.8 yr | 75.7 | 80.9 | 107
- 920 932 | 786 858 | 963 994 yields 1.4 yr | 78.7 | 86.8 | 107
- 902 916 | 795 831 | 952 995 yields 7.1 yr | 77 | 46.9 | 106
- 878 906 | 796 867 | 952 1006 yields 6.5 yr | 79.2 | 69.2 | 107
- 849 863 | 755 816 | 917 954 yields 0.9 yr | 76.1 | 79.3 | 95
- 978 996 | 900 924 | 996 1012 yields -2.0 yr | 54.9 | 110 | 109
